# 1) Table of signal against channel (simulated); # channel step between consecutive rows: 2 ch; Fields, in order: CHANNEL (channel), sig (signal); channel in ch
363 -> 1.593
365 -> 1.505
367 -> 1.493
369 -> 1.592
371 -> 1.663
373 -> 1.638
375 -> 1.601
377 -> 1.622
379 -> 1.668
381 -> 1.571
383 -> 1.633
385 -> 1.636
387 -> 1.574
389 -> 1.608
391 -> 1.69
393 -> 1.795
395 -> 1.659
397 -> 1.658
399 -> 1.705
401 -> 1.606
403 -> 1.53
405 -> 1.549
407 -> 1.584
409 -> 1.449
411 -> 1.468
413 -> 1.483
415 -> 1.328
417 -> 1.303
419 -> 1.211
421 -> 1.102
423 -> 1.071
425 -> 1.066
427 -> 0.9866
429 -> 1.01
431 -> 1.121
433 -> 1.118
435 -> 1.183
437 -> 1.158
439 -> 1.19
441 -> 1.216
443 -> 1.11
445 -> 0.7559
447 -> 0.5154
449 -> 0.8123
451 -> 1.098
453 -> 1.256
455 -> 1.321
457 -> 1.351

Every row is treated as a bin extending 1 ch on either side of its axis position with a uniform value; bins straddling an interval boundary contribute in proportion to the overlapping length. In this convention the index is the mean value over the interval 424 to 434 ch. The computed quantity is 1.06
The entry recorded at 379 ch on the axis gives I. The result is 1.668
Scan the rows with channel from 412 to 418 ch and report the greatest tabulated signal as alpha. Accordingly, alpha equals 1.483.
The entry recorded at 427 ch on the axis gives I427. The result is 0.9866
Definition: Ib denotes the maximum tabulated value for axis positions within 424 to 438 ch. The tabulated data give 1.183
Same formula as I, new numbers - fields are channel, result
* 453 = 1.256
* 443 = 1.11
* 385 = 1.636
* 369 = 1.592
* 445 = 0.7559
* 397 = 1.658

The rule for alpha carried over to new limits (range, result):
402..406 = 1.549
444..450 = 0.8123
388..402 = 1.795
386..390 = 1.608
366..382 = 1.668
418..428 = 1.211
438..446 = 1.216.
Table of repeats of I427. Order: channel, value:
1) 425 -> 1.066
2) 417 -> 1.303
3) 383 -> 1.633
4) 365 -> 1.505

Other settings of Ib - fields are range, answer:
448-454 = 1.256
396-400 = 1.705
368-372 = 1.663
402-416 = 1.584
